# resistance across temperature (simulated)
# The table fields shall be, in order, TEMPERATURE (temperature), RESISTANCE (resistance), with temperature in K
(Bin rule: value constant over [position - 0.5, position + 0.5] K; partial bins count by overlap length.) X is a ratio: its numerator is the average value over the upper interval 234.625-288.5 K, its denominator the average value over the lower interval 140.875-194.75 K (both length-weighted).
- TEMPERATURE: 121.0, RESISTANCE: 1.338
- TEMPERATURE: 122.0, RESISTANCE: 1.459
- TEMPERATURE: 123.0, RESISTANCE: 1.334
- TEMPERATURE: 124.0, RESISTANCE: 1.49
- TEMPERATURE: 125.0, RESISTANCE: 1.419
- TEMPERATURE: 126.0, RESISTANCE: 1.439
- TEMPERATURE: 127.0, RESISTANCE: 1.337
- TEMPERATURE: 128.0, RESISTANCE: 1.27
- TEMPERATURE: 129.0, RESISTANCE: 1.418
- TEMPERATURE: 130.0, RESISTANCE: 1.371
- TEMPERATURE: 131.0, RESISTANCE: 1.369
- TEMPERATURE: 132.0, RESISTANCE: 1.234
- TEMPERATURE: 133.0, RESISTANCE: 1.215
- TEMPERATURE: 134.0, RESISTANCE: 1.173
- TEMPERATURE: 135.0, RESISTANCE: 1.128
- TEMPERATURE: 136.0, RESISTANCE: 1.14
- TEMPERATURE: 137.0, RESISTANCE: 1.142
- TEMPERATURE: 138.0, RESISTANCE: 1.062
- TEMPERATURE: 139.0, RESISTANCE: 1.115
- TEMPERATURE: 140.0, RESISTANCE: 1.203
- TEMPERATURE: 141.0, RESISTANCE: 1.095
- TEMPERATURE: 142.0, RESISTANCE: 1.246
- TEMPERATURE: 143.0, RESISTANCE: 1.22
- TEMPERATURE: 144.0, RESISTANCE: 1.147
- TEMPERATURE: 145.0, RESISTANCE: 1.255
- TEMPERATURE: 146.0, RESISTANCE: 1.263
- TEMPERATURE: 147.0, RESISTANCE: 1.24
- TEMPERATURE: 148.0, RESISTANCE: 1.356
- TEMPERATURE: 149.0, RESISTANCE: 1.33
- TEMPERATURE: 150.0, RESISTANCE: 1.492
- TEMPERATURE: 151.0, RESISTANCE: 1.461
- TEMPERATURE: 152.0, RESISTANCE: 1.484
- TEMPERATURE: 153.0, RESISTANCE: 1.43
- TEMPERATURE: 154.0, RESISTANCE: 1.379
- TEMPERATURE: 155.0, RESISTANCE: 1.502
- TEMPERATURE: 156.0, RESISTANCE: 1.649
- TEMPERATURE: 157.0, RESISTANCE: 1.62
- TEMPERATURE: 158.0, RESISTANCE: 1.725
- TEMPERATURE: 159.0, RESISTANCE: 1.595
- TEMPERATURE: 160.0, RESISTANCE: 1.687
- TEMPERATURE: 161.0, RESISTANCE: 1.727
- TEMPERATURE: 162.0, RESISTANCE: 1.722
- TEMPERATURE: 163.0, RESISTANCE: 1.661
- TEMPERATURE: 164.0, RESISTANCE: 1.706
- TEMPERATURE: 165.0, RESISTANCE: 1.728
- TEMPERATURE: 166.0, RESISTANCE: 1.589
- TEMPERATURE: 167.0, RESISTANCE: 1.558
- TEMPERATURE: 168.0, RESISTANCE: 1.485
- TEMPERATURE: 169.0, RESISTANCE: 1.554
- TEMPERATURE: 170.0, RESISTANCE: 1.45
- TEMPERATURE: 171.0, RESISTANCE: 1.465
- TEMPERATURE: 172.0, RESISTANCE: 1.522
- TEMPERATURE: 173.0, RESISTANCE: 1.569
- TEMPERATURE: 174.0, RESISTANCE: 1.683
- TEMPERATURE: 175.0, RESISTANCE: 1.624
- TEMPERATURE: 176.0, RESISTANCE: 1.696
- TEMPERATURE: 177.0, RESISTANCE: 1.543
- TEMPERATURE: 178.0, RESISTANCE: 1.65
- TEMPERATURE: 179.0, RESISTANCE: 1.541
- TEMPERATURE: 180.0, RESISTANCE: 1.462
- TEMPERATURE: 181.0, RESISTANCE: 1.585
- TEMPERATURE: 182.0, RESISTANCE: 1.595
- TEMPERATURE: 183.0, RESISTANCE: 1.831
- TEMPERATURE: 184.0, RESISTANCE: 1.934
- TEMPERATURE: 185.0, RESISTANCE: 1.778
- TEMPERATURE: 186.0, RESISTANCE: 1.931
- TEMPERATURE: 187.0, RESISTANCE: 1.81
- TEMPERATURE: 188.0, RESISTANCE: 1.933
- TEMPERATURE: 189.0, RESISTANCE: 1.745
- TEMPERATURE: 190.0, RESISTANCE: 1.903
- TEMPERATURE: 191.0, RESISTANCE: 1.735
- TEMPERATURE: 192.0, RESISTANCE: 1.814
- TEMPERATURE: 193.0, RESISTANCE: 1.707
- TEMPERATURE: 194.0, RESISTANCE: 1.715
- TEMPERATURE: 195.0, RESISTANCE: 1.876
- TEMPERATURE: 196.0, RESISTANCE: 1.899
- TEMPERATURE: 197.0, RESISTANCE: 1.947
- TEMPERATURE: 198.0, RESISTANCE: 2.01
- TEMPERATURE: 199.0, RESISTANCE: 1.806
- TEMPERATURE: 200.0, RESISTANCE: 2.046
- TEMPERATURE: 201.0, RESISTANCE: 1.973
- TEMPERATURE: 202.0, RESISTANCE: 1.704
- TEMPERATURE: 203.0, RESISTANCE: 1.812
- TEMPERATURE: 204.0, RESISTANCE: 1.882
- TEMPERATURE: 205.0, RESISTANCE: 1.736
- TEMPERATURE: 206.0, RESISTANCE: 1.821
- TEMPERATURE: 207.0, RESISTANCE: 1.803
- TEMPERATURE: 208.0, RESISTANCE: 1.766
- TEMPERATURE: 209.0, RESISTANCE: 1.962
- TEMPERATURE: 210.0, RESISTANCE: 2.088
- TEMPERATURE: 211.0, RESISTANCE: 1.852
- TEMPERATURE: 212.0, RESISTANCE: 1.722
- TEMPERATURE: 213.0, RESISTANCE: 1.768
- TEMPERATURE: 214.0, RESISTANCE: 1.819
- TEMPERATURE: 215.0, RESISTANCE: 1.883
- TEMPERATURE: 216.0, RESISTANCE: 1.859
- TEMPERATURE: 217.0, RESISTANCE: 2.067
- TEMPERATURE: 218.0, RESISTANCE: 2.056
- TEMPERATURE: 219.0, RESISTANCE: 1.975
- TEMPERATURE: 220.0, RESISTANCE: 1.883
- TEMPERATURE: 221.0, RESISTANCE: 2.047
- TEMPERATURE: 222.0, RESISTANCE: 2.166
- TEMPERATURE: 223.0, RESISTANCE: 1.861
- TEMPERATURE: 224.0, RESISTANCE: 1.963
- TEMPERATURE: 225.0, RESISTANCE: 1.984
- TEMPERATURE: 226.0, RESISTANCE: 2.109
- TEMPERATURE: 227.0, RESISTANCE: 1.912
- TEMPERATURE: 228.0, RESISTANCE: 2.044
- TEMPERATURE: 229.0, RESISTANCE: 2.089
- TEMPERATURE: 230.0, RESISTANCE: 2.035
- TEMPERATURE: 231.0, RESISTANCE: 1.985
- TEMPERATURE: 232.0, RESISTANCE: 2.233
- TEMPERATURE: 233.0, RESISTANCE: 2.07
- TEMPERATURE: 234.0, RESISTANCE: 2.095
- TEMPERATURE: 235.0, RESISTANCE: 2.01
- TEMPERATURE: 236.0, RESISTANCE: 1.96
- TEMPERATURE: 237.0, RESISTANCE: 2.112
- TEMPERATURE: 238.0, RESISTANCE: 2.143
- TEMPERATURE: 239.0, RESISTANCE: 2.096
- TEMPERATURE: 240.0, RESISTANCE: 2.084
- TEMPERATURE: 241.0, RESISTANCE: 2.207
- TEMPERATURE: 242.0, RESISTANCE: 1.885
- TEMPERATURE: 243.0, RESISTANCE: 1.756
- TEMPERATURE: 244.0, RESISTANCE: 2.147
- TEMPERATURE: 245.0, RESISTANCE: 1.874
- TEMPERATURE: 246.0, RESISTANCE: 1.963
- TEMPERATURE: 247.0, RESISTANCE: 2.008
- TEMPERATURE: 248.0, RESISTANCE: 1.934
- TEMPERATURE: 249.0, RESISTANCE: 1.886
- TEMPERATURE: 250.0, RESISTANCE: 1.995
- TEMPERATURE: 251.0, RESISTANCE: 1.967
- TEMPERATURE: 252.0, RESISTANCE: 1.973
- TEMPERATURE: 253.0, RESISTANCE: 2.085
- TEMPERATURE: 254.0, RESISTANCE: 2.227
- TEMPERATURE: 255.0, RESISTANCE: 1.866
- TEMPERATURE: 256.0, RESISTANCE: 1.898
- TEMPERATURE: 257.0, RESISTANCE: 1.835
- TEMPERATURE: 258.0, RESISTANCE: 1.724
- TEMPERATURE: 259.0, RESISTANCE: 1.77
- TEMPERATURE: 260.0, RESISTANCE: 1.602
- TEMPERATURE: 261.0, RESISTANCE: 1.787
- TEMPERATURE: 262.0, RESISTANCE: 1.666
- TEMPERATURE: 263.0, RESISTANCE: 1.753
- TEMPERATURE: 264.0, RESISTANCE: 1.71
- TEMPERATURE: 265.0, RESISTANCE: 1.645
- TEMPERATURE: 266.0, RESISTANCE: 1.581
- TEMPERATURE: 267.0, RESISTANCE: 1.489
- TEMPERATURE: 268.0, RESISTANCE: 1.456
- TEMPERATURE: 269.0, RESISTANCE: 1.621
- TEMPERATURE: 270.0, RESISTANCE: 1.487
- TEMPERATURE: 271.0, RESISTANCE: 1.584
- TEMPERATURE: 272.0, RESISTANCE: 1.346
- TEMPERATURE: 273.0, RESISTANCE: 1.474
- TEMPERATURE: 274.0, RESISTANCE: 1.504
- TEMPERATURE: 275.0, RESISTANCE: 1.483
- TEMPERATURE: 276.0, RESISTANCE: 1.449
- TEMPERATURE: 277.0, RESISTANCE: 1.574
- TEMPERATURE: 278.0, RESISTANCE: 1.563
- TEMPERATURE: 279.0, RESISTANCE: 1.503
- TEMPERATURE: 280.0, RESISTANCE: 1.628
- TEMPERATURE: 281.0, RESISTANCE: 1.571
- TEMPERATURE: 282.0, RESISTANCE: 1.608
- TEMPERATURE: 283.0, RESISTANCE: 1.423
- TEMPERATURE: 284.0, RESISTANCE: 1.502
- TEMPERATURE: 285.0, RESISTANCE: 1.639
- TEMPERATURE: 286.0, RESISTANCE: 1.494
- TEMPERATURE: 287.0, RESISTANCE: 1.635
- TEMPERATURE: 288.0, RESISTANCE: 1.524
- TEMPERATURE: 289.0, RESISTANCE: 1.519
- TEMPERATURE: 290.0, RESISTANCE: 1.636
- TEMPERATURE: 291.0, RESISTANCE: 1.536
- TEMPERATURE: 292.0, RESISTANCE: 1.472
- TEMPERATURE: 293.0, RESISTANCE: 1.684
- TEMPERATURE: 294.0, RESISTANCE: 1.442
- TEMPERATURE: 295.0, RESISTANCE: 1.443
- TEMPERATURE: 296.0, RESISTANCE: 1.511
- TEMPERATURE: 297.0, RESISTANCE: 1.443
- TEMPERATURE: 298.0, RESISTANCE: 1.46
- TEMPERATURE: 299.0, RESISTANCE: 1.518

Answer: 1.1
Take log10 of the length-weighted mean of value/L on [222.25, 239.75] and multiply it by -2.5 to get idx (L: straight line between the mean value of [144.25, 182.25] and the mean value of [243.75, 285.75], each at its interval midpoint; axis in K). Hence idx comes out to -0.232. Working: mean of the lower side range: 1.54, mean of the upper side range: 1.71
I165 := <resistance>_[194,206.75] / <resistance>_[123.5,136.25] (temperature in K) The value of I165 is 1.42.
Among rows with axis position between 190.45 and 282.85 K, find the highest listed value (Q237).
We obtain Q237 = 2.233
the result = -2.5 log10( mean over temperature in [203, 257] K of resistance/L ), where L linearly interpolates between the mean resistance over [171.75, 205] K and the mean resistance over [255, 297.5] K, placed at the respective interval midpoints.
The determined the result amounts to -0.175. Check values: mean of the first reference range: 1.77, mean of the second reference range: 1.58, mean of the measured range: 1.97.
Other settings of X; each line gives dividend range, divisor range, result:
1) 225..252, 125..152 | 1.60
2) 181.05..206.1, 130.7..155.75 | 1.44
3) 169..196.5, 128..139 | 1.39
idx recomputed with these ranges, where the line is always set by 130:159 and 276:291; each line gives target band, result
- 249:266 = -0.21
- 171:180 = -0.16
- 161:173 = -0.17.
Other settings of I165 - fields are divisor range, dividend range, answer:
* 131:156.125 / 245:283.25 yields 1.34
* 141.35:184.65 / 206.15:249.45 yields 1.29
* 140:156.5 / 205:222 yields 1.42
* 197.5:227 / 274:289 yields 0.81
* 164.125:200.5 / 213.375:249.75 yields 1.17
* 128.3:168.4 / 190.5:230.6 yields 1.36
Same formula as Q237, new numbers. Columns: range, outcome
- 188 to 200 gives 2.046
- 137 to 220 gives 2.088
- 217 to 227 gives 2.166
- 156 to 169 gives 1.728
